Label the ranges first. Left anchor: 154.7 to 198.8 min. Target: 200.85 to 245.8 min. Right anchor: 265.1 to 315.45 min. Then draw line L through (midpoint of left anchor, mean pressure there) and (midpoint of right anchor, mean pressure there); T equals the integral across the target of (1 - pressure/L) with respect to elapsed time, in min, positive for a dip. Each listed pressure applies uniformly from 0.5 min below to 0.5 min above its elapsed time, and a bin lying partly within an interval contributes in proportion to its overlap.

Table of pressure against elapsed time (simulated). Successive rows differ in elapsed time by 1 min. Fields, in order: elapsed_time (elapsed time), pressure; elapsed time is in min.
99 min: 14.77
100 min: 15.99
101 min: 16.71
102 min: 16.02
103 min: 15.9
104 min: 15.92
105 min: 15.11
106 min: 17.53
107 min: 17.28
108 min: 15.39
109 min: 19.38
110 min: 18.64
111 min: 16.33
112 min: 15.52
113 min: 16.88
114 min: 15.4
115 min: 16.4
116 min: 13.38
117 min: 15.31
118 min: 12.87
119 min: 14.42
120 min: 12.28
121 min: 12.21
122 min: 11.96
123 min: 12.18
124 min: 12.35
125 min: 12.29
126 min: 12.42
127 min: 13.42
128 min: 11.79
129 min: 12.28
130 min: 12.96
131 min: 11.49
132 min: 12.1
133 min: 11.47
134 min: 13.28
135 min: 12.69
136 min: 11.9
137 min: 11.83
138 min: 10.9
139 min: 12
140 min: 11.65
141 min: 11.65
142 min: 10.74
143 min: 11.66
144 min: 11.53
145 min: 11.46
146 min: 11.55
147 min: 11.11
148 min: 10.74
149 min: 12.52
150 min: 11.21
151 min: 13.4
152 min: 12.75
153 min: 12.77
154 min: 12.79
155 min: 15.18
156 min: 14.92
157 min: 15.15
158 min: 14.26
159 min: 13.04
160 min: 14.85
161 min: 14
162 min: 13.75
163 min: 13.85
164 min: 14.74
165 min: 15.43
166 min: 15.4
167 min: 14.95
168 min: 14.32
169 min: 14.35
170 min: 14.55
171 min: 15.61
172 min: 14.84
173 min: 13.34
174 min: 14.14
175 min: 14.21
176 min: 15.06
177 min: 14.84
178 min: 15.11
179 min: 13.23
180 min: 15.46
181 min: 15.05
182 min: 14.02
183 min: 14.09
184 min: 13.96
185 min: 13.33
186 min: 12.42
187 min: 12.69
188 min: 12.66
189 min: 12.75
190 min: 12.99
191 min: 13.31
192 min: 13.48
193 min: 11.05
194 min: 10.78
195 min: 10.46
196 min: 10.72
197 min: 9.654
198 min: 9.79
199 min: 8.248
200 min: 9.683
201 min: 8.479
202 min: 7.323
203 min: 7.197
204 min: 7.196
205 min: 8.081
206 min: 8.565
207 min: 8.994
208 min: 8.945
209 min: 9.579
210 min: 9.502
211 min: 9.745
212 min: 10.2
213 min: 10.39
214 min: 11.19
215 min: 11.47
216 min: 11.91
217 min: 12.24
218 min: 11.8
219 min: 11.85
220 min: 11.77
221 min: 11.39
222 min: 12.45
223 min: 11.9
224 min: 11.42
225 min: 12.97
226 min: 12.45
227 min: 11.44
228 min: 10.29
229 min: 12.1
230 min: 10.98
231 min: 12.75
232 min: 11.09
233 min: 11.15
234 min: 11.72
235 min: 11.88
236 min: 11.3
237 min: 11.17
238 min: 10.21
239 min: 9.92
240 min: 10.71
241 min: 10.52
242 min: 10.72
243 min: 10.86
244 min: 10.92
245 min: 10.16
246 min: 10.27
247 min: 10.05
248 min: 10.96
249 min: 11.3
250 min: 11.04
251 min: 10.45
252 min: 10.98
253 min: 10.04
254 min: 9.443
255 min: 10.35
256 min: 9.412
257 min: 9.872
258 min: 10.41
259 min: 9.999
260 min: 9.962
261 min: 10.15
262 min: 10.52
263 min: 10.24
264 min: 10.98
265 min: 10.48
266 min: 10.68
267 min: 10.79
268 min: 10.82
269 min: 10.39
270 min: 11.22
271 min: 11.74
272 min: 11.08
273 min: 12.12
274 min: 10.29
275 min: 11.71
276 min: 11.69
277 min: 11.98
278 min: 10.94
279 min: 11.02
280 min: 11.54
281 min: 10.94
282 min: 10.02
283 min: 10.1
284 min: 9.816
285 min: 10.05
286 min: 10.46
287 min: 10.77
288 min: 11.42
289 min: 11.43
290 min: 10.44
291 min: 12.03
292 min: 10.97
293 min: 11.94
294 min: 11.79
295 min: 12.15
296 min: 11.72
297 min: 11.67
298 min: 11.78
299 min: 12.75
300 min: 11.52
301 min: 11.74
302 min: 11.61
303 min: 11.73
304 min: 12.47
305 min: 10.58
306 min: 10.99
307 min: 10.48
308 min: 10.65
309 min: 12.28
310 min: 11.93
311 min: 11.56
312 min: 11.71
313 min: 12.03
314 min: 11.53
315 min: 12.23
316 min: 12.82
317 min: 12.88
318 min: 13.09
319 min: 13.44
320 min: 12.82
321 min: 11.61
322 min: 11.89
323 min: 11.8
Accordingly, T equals 7.1 min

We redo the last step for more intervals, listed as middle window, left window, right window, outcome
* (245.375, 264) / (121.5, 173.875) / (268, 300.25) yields 2.1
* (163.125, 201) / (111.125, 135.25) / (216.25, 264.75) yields -3.3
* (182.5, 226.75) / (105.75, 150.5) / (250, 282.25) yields 3.3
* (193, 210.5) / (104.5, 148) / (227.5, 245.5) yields 4.0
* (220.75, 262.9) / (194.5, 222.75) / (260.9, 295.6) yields -1.8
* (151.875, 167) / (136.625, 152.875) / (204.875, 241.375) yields -3.5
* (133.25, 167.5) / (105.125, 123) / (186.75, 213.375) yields 0.2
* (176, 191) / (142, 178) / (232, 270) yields -1.1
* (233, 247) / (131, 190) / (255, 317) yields 1.4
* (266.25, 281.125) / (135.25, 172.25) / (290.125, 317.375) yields 1.0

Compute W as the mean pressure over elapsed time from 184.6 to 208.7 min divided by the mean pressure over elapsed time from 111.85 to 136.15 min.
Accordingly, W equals 0.79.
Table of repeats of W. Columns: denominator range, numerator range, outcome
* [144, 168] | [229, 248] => 0.81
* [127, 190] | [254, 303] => 0.83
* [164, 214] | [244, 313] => 0.91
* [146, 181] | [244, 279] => 0.76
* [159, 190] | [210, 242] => 0.80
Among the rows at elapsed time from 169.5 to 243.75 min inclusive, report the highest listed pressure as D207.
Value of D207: 15.61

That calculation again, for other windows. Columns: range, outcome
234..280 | 12.12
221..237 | 12.97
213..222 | 12.45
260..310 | 12.75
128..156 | 15.18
